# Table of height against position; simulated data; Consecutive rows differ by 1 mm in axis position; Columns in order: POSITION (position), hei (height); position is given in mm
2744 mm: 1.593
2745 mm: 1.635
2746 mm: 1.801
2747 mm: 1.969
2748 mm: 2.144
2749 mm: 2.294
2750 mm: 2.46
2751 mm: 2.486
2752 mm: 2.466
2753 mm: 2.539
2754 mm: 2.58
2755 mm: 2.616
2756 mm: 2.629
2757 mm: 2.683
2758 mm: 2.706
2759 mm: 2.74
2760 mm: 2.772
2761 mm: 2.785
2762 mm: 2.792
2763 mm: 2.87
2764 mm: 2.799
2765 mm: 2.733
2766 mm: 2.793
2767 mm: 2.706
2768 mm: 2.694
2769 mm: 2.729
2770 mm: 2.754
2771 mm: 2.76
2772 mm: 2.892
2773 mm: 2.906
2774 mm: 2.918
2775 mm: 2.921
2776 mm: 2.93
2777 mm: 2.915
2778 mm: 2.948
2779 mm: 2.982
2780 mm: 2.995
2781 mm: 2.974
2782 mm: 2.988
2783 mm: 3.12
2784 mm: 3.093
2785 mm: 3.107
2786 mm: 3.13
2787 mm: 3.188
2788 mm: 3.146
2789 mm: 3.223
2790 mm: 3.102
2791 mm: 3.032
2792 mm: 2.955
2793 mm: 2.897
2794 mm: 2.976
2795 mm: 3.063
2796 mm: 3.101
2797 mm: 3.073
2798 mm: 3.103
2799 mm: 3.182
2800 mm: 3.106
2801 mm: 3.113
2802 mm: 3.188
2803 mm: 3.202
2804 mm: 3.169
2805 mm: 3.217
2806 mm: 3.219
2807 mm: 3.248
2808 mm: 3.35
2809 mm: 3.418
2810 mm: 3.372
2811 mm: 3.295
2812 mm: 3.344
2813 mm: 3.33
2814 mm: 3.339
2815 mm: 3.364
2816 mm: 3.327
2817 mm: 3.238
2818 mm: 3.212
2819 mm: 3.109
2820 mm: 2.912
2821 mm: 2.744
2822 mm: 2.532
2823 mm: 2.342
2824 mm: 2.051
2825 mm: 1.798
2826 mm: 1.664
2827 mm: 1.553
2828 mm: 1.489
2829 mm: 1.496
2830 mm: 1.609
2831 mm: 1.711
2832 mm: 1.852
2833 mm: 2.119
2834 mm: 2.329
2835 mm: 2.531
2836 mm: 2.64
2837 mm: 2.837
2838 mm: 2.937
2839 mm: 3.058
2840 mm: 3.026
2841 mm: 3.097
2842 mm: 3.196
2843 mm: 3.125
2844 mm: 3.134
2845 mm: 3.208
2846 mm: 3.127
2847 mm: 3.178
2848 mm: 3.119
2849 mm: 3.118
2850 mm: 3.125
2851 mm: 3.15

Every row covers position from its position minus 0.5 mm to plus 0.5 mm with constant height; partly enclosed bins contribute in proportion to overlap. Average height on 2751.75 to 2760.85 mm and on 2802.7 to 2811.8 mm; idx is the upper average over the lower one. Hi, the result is 1.2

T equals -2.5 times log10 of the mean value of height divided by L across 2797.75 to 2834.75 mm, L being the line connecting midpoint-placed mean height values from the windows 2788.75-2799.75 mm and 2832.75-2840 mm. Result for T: 0.05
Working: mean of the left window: 3.06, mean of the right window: 2.68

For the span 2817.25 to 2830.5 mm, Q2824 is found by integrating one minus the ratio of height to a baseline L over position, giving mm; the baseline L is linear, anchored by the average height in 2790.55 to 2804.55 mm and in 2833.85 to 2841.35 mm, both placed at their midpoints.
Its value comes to 3.2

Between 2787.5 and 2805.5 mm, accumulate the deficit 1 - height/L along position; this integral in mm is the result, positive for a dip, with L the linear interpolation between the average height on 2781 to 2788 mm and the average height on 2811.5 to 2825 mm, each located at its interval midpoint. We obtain -0.35 mm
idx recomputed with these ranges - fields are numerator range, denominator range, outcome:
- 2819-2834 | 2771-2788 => 0.68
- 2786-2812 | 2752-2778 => 1.14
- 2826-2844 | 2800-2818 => 0.73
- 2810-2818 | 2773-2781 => 1.13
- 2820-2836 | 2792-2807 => 0.65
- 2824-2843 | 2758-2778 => 0.81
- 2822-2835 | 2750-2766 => 0.71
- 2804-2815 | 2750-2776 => 1.21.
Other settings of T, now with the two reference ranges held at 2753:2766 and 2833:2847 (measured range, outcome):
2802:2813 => -0.16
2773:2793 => -0.09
